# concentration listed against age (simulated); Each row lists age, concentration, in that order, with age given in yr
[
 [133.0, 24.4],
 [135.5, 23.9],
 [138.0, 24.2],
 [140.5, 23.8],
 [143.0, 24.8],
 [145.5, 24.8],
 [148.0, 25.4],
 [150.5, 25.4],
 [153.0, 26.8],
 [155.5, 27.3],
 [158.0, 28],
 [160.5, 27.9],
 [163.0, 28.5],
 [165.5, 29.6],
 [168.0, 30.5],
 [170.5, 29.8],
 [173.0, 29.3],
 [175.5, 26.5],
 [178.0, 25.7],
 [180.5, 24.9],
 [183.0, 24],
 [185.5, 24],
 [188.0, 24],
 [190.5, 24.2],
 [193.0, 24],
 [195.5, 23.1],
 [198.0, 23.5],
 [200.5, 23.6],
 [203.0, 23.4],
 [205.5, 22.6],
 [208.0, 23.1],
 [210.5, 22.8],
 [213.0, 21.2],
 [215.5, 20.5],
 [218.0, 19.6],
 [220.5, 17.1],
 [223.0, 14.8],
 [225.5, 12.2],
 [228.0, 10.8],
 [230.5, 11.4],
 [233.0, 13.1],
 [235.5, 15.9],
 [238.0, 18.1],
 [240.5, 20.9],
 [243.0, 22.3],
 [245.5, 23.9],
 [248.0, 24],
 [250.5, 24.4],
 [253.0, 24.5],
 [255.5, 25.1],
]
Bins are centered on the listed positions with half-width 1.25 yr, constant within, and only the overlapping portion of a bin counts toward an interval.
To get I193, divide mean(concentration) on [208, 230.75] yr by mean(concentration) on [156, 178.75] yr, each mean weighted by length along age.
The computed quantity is 0.6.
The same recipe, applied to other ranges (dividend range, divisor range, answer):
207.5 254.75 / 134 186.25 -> 0.72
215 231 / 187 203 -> 0.64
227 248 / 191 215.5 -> 0.76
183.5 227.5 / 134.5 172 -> 0.79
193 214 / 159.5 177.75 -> 0.80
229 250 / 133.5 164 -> 0.73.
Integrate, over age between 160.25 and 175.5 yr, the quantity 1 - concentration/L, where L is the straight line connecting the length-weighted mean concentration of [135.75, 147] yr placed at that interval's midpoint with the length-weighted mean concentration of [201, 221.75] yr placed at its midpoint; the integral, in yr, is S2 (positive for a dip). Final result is -3.9 yr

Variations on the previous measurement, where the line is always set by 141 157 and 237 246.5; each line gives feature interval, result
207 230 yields 4.85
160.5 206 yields -3.05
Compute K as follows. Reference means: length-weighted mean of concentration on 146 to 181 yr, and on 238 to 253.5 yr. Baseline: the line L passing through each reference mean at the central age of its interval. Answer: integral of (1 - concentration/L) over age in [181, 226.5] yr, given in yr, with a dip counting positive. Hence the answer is 6.6 yr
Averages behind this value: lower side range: 27.5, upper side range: 22.9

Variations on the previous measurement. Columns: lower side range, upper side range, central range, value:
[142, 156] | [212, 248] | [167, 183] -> -3.03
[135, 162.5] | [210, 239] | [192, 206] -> -2.82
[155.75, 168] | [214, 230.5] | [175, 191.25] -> -0.46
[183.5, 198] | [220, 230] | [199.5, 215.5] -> -3.42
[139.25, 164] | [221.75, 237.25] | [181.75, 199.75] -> -3.82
